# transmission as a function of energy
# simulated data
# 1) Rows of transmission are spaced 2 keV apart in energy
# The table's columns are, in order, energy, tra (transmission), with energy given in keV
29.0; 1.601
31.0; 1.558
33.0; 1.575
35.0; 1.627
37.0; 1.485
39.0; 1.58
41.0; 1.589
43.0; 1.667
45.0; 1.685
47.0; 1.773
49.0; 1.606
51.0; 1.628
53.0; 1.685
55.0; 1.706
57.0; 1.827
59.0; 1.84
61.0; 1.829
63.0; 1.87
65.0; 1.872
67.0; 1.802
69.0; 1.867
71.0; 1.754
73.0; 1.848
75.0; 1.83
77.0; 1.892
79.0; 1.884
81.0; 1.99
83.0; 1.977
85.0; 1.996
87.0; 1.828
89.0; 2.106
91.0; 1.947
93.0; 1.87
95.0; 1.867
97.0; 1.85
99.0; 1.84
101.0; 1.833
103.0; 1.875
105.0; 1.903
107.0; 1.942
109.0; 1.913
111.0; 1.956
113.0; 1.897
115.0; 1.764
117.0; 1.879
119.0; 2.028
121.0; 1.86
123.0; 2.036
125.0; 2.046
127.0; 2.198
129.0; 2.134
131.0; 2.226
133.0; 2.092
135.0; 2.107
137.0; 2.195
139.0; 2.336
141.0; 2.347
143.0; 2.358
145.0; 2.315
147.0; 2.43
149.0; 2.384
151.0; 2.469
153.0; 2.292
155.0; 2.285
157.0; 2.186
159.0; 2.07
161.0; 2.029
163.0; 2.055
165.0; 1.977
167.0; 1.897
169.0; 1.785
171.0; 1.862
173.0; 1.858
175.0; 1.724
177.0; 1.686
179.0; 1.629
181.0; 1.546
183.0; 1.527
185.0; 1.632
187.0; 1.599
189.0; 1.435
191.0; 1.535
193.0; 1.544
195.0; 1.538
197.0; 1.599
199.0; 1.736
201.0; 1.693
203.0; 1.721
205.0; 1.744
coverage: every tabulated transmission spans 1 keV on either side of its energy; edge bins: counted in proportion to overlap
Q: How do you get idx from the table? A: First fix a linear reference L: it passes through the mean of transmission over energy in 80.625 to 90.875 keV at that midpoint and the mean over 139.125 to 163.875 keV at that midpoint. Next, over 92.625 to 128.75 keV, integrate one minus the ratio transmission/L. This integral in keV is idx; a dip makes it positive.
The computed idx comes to 2.8 keV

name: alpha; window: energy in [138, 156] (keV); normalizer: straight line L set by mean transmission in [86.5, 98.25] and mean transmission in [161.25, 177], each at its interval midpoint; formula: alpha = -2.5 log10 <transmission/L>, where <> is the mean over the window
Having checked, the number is -0.242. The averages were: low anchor 1.91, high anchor 1.87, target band 2.36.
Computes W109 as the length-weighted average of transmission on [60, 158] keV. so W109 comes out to 2.02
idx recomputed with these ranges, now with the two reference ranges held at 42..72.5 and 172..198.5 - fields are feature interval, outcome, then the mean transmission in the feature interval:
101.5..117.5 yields -1.8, 1.89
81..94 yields -1.7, 1.96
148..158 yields -4.1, 2.32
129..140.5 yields -3.6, 2.19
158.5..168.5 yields -2.2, 1.99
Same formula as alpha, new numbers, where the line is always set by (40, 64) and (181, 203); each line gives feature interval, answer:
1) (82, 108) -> -0.14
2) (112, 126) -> -0.16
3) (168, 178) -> -0.11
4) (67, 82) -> -0.10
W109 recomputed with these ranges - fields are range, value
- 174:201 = 1.6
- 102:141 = 2.03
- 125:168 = 2.2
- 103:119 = 1.9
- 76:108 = 1.91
